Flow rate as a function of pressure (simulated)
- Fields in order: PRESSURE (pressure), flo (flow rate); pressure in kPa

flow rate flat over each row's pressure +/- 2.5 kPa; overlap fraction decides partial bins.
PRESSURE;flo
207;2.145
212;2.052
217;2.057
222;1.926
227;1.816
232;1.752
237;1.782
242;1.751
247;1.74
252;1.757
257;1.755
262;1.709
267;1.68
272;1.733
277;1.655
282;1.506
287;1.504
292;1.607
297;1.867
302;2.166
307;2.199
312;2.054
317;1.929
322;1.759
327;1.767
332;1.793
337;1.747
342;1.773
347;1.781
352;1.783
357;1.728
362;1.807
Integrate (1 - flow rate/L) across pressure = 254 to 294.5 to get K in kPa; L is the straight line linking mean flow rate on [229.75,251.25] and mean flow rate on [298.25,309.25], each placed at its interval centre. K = 6.5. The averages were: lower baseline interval 1.76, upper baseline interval 2.15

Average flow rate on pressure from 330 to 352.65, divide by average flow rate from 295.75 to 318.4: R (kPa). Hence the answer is 0.86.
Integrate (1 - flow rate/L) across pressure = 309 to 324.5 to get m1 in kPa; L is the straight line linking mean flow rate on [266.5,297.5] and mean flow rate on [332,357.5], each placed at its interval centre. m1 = -2.0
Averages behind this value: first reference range 1.63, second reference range 1.77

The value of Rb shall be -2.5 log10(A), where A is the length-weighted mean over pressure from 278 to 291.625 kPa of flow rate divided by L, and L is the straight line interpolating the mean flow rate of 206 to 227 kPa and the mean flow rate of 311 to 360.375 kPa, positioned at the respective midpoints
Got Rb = 0.23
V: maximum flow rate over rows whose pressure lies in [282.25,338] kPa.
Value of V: 2.199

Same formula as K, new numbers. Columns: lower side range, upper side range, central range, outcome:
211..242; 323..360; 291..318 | -2.8 kPa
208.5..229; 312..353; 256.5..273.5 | 1.7 kPa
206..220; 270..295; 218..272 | 2.4 kPa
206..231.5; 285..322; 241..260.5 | 2.0 kPa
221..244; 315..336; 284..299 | 1.3 kPa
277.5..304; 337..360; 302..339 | -3.7 kPa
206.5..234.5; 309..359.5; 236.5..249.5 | 1.1 kPa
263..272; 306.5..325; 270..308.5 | 1.1 kPa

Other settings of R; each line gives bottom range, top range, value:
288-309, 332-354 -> 0.92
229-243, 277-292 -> 0.88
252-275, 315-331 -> 1.05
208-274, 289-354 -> 1.02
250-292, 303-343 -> 1.14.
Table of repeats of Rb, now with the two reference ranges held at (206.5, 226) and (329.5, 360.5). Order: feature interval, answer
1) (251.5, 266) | 0.121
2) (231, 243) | 0.124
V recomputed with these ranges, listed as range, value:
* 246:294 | 1.757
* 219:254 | 1.926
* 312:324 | 2.054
